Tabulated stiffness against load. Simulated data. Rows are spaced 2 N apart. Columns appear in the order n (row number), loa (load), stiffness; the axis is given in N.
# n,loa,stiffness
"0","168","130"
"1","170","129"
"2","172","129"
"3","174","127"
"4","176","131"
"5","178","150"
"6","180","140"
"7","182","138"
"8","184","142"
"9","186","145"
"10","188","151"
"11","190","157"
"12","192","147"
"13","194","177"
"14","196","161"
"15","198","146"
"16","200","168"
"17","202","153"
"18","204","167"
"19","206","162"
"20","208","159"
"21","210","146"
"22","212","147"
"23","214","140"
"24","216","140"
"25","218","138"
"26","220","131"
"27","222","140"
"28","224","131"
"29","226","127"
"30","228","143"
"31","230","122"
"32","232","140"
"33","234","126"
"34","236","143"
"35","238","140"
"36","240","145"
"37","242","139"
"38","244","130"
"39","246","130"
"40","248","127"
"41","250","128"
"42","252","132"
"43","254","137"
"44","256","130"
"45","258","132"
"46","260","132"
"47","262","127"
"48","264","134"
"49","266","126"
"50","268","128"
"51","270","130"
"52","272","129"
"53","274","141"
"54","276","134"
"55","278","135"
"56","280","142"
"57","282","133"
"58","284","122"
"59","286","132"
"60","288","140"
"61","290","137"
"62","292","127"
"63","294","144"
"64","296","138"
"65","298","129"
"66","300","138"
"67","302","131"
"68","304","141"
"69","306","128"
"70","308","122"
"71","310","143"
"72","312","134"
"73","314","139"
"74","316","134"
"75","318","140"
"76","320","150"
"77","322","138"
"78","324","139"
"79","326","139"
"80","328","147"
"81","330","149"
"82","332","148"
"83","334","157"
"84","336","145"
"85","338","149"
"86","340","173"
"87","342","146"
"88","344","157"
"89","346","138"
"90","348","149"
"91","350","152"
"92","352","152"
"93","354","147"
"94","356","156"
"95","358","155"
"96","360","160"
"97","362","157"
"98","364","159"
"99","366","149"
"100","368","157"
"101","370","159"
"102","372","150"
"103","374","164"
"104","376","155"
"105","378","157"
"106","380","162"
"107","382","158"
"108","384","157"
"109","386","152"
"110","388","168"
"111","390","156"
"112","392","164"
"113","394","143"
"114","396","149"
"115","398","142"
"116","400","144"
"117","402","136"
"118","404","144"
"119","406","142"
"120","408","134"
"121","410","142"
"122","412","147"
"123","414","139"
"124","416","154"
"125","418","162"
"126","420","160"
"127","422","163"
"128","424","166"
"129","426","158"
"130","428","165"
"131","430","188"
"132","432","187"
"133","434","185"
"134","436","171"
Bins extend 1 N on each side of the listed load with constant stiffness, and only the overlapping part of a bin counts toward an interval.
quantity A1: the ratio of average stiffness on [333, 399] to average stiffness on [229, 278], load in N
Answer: 1.2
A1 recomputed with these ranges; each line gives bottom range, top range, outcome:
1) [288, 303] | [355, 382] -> 1.16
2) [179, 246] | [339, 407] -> 1.06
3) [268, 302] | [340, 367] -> 1.14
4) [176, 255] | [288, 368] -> 1.01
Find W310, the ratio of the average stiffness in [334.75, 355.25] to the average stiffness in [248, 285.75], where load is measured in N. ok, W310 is 1.15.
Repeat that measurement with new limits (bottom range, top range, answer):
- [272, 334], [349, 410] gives 1.11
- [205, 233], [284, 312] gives 0.96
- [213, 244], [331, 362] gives 1.12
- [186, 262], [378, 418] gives 1.05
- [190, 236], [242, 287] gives 0.90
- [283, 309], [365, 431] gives 1.16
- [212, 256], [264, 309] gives 0.99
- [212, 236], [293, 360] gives 1.07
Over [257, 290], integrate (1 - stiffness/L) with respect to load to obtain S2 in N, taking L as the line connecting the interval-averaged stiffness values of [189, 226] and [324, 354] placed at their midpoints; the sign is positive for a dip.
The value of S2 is 3.8 N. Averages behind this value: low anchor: 150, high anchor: 150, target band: 132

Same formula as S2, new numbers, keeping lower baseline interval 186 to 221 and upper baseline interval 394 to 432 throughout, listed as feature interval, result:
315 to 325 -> 0.8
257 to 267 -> 1.4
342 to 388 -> -0.7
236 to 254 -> 2.1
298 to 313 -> 1.9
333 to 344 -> -0.1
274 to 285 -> 1.3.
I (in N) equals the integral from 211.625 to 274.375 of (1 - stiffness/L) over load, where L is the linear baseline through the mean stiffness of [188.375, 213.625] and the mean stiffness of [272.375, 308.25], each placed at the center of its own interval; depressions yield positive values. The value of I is 5.4 N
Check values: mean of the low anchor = 157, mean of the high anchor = 134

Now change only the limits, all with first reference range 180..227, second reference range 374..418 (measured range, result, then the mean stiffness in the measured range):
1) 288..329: 3.4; 137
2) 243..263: 2.5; 130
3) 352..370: -0.6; 155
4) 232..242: 0.7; 139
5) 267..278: 1.2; 133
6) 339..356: -0.2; 152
